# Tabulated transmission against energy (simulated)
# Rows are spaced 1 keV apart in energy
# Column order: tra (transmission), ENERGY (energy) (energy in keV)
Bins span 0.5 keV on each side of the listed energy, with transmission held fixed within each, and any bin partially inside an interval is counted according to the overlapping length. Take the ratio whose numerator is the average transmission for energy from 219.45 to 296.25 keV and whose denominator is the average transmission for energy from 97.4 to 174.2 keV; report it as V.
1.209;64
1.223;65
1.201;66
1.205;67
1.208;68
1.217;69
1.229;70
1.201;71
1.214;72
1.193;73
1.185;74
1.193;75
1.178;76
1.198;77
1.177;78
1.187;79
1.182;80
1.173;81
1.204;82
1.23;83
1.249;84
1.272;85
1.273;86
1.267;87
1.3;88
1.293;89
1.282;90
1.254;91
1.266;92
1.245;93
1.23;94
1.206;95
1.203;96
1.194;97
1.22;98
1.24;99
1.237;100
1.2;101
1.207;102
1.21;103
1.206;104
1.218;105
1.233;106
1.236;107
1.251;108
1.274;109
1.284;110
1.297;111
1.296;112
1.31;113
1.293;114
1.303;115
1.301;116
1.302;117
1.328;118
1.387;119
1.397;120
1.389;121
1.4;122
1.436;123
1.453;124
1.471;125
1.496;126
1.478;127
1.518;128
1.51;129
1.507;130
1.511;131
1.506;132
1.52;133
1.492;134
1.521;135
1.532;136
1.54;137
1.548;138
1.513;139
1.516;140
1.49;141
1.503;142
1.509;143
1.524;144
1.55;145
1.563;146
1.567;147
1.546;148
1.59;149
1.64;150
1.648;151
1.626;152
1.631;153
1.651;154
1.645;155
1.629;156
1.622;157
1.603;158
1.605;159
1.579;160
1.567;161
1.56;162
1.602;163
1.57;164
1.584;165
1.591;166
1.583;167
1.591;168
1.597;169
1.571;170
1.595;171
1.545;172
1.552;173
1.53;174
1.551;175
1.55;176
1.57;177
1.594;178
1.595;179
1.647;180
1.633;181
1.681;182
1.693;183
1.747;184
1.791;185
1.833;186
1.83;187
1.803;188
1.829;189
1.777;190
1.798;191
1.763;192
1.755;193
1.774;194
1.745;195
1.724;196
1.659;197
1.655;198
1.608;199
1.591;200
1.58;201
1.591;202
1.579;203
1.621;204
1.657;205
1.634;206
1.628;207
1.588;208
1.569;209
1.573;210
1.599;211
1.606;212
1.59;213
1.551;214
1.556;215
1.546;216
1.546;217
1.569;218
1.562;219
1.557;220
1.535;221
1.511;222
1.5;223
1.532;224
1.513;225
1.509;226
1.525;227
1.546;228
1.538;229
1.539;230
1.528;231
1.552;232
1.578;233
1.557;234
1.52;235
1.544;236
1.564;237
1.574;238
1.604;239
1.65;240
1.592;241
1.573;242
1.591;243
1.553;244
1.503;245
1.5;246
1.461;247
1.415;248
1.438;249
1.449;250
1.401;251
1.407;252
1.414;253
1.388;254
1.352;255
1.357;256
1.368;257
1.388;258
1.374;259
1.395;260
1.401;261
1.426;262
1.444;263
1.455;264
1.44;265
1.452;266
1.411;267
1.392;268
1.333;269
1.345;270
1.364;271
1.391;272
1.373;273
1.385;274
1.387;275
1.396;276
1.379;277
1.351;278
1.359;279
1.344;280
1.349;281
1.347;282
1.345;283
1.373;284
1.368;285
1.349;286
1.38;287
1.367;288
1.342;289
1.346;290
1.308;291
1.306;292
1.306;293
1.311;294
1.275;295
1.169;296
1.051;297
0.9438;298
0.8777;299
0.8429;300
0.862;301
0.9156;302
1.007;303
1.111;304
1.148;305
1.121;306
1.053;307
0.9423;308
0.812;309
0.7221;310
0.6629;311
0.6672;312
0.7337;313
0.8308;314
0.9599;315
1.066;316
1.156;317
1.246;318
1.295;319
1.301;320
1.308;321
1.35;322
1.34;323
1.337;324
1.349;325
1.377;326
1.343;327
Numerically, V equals 0.98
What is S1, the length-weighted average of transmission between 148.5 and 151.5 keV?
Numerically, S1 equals 1.63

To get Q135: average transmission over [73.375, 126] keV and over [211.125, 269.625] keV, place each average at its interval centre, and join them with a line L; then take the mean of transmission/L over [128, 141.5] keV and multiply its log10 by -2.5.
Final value -0.147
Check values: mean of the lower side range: 1.27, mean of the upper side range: 1.49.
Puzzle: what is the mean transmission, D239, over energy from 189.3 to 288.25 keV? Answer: 1.51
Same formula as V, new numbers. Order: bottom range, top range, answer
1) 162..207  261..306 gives 0.78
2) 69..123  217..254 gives 1.22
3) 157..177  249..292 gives 0.88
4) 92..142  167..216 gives 1.21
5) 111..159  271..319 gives 0.78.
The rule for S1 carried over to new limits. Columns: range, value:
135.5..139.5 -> 1.53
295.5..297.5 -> 1.11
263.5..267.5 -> 1.44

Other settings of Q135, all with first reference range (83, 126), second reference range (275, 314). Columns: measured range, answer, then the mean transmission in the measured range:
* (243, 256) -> -0.22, 1.44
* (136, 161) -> -0.25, 1.58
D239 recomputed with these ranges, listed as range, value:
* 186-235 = 1.62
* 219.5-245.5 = 1.55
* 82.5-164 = 1.41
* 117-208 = 1.59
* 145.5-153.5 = 1.6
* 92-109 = 1.22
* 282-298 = 1.3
